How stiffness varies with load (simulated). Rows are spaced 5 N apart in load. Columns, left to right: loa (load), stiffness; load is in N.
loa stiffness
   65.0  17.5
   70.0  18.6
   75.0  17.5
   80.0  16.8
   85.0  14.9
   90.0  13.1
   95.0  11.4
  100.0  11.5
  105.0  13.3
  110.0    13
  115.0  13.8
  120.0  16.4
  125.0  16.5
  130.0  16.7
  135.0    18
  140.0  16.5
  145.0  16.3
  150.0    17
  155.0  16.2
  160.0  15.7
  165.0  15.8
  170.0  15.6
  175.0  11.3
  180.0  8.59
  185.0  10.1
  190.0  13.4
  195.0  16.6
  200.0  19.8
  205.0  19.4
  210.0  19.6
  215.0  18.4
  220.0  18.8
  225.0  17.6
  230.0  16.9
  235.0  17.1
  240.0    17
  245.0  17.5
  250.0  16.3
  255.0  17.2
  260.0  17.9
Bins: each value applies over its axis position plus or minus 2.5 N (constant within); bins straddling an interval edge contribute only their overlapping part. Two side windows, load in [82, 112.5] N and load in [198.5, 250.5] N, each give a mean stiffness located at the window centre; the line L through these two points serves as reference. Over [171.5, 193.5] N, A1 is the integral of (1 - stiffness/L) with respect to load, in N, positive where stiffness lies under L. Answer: 6.80 N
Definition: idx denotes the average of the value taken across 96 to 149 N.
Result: 15.1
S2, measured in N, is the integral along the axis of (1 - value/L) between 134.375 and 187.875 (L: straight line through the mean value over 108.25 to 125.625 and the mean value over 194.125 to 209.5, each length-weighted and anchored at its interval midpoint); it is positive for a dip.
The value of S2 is 7.3 N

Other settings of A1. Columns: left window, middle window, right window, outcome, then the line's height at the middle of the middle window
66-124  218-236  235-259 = -0.9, 16.8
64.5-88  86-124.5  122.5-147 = 7.8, 16.9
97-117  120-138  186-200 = -4.6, 13.5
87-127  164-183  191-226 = 4.8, 16.8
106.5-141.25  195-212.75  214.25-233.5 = -1.8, 17.4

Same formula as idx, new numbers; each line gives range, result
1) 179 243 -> 16.6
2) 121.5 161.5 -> 16.6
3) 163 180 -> 13.4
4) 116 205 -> 15.4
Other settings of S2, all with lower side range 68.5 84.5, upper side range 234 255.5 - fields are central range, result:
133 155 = 0.4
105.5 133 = 3.2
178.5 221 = 2.2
